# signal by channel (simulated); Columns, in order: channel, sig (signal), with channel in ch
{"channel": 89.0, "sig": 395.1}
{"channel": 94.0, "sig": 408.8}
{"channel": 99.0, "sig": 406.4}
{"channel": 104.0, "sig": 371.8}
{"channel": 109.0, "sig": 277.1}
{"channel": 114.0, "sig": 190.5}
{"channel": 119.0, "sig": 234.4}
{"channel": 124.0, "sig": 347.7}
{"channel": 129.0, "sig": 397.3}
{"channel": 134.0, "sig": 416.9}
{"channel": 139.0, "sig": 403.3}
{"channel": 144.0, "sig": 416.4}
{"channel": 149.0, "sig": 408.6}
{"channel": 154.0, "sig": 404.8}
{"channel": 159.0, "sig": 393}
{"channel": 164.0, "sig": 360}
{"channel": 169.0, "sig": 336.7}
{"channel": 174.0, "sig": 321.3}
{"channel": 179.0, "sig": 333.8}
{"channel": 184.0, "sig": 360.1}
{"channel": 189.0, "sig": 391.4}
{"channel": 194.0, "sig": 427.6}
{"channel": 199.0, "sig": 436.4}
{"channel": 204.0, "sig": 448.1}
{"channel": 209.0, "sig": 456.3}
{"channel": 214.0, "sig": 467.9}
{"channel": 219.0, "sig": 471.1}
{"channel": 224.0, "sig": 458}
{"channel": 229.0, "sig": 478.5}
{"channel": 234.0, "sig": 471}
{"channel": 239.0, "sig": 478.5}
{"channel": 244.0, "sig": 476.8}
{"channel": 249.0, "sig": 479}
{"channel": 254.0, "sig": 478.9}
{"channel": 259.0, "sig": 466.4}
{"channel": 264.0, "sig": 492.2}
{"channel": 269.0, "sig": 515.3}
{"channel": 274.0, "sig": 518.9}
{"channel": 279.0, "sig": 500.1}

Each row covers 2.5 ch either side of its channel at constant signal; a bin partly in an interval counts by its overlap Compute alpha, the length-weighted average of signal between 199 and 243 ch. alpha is 465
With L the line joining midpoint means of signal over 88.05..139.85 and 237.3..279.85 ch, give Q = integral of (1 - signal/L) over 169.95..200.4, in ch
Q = 3.18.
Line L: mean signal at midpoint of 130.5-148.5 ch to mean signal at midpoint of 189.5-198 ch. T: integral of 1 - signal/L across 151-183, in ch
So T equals 4.36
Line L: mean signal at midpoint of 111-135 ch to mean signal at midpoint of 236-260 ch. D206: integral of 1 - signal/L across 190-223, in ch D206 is -2.1 ch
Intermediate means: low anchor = 310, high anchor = 476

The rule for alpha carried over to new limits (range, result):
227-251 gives 477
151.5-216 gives 395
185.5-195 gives 401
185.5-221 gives 440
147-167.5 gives 389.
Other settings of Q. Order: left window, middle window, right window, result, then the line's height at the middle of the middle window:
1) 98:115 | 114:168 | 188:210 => -1.4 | 358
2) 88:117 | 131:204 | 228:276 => 2.1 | 402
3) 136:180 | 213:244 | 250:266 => -1.6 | 449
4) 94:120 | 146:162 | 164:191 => -3.1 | 336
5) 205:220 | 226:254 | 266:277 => 0.6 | 487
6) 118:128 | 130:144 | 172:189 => -3.8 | 323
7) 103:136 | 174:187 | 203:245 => 1.9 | 404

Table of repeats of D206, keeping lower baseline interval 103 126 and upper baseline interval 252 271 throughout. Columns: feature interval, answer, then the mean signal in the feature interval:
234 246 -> -0.5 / 476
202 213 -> -1.2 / 455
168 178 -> 0.9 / 329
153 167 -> -1.7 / 382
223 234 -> -0.7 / 470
